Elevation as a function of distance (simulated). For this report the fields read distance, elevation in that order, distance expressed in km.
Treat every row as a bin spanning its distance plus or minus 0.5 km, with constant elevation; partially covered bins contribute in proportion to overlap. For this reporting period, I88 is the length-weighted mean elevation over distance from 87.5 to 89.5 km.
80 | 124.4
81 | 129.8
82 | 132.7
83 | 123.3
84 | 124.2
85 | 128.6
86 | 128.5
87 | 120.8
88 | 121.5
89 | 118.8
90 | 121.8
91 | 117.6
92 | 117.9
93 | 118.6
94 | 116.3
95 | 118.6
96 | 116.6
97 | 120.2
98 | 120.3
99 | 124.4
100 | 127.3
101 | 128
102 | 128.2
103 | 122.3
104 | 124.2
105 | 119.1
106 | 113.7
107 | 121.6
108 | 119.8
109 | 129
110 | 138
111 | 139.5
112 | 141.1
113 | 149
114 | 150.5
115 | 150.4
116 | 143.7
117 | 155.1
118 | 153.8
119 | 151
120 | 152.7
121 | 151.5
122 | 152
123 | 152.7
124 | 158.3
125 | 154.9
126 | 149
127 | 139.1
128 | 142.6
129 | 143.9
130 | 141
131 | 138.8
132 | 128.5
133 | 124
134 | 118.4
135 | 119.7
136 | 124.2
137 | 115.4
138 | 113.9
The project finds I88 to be 120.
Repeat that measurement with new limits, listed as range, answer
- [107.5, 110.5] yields 129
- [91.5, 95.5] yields 118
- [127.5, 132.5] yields 139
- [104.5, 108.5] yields 119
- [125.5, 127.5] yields 144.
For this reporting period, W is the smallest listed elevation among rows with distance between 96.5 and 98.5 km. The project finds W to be 120.2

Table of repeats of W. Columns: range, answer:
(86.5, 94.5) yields 116.3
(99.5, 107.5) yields 113.7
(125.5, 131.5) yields 138.8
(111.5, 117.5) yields 141.1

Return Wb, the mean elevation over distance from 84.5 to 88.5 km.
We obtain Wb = 125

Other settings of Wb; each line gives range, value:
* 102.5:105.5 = 122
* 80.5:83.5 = 129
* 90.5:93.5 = 118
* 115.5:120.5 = 151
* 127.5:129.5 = 143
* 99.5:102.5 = 128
